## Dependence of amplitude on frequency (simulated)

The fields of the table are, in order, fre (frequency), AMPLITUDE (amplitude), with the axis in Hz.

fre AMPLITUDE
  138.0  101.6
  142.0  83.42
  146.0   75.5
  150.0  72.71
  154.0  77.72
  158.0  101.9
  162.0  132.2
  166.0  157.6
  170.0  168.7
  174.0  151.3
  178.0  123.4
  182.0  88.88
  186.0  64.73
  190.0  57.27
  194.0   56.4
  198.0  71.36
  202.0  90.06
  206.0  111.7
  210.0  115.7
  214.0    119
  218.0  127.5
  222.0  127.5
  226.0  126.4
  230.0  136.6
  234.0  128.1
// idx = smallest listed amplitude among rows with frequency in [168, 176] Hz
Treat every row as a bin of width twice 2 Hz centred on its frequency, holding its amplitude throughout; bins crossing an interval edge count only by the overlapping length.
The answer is 151.3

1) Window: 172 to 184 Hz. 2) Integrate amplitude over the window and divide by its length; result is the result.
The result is 121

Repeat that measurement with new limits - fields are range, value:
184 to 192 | 61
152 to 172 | 128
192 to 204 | 72.6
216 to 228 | 127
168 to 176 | 160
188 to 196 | 56.8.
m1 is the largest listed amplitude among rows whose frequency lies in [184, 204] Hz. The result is 90.06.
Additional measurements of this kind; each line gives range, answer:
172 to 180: 151.3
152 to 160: 101.9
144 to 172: 168.7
